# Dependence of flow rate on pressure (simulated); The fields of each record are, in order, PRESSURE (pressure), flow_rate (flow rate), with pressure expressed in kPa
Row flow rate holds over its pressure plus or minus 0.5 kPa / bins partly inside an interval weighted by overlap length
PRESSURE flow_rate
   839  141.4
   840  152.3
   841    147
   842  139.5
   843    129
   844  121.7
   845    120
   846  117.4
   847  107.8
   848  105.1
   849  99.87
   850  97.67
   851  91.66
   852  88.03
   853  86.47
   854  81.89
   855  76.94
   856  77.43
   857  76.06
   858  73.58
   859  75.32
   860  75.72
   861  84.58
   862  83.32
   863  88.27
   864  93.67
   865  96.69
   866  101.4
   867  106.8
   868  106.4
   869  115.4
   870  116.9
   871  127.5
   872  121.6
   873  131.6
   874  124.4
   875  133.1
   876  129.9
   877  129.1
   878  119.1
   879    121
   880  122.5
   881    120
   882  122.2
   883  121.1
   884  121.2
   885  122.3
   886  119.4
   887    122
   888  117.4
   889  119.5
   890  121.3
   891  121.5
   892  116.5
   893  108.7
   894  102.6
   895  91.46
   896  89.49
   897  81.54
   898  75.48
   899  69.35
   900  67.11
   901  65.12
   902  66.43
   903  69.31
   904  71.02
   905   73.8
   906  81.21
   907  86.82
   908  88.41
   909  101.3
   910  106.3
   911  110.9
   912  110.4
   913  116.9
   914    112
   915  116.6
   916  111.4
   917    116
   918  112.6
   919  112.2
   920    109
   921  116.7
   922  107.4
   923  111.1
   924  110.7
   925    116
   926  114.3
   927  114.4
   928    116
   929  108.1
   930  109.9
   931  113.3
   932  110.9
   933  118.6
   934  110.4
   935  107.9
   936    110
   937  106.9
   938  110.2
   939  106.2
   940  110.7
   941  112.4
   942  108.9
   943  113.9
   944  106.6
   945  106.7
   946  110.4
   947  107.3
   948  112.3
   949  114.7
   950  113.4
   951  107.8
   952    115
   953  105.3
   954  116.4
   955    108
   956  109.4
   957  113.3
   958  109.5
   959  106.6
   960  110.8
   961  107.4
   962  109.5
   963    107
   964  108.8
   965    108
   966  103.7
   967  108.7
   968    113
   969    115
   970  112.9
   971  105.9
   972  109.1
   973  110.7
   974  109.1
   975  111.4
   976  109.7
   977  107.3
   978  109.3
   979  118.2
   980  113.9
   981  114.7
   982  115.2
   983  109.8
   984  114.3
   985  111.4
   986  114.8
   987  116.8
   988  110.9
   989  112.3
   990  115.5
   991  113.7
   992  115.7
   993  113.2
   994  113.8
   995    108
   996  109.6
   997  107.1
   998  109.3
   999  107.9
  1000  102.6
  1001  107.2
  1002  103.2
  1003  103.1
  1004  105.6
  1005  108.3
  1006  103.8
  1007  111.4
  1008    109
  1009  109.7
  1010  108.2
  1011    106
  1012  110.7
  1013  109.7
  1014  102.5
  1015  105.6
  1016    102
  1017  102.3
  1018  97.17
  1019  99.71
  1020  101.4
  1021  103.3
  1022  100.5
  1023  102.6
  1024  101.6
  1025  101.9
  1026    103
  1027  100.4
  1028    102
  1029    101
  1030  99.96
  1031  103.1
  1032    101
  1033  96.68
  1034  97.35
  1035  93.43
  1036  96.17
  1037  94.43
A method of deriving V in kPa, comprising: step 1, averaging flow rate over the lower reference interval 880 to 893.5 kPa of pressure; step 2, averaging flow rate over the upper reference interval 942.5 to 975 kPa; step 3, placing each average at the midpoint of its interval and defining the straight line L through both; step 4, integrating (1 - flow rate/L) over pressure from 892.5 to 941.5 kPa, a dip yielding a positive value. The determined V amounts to 5.9 kPa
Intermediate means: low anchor 120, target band 101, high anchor 110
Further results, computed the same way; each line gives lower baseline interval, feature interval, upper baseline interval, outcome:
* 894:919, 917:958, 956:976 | -4.2 kPa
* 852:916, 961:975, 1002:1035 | -0.9 kPa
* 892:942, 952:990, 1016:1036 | -3.7 kPa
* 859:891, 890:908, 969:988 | 4.4 kPa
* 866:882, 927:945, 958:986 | 0.6 kPa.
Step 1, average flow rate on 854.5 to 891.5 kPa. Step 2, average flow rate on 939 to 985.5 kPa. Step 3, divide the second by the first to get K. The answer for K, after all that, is 1.0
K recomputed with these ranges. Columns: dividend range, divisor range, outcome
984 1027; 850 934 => 1.04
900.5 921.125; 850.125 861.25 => 1.20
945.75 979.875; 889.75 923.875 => 1.13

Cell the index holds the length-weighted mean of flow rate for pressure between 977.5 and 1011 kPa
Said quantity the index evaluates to 110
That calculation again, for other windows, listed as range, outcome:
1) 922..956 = 111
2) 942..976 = 110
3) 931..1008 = 110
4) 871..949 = 108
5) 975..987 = 113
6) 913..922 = 113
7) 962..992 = 111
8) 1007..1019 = 106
